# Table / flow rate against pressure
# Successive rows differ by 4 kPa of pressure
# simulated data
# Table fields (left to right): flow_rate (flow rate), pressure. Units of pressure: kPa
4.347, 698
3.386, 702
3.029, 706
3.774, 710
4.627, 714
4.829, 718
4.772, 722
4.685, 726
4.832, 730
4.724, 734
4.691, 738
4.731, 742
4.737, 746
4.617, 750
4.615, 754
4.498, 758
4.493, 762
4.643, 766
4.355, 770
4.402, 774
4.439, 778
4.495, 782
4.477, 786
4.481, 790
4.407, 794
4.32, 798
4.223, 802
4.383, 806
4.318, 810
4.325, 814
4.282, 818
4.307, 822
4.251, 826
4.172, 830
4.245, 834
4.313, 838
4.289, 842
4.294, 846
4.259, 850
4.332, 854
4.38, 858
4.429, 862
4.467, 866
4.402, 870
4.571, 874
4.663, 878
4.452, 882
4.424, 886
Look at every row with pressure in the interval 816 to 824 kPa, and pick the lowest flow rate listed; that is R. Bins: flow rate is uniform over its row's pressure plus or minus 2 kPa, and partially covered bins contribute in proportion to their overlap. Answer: 4.282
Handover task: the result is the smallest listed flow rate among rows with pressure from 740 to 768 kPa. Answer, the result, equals 4.493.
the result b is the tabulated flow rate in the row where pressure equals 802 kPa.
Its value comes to 4.223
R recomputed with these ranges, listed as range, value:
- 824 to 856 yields 4.172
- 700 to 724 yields 3.029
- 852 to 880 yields 4.332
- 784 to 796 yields 4.407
